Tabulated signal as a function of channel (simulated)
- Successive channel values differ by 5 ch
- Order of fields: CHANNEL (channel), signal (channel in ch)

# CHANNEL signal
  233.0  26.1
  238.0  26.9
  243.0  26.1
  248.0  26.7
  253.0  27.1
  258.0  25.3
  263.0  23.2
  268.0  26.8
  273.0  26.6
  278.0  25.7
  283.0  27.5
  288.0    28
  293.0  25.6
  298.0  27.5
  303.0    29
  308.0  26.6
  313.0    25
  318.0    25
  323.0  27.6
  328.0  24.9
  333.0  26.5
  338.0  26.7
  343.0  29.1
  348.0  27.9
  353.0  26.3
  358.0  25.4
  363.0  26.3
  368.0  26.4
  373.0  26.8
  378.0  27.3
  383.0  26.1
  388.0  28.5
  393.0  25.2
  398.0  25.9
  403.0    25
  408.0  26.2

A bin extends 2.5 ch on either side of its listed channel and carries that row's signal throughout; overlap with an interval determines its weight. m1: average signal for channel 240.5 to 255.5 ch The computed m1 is 26.6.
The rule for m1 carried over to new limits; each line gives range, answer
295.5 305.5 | 28.2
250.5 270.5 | 25.6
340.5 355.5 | 27.8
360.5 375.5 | 26.5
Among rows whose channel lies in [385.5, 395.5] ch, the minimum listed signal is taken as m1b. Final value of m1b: 25.2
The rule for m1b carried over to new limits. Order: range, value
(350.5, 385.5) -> 25.4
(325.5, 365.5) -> 24.9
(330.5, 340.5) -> 26.5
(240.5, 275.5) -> 23.2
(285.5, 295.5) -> 25.6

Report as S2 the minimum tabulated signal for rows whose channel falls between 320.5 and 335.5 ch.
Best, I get 24.9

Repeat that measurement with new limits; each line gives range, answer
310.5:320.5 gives 25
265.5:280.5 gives 25.7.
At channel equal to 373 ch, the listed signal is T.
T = 26.8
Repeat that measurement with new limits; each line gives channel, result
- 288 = 28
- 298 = 27.5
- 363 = 26.3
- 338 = 26.7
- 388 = 28.5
